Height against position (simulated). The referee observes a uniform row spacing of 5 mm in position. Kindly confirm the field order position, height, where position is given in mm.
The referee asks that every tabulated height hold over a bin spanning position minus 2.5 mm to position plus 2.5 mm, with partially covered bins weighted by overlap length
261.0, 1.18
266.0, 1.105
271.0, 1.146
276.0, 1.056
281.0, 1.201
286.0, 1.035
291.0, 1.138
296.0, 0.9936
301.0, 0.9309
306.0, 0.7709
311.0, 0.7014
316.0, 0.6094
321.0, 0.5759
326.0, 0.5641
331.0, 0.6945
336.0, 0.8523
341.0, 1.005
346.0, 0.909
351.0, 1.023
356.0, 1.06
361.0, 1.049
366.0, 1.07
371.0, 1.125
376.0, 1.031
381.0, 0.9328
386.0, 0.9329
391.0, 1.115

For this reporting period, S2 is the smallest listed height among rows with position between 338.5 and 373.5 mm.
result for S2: 0.909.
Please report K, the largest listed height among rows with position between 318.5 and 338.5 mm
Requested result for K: 0.8523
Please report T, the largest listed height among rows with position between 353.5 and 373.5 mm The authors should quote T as 1.125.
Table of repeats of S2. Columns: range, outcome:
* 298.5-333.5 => 0.5641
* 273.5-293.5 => 1.035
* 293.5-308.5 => 0.7709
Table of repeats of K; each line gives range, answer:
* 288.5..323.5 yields 1.138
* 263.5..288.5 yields 1.201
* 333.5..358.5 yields 1.06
